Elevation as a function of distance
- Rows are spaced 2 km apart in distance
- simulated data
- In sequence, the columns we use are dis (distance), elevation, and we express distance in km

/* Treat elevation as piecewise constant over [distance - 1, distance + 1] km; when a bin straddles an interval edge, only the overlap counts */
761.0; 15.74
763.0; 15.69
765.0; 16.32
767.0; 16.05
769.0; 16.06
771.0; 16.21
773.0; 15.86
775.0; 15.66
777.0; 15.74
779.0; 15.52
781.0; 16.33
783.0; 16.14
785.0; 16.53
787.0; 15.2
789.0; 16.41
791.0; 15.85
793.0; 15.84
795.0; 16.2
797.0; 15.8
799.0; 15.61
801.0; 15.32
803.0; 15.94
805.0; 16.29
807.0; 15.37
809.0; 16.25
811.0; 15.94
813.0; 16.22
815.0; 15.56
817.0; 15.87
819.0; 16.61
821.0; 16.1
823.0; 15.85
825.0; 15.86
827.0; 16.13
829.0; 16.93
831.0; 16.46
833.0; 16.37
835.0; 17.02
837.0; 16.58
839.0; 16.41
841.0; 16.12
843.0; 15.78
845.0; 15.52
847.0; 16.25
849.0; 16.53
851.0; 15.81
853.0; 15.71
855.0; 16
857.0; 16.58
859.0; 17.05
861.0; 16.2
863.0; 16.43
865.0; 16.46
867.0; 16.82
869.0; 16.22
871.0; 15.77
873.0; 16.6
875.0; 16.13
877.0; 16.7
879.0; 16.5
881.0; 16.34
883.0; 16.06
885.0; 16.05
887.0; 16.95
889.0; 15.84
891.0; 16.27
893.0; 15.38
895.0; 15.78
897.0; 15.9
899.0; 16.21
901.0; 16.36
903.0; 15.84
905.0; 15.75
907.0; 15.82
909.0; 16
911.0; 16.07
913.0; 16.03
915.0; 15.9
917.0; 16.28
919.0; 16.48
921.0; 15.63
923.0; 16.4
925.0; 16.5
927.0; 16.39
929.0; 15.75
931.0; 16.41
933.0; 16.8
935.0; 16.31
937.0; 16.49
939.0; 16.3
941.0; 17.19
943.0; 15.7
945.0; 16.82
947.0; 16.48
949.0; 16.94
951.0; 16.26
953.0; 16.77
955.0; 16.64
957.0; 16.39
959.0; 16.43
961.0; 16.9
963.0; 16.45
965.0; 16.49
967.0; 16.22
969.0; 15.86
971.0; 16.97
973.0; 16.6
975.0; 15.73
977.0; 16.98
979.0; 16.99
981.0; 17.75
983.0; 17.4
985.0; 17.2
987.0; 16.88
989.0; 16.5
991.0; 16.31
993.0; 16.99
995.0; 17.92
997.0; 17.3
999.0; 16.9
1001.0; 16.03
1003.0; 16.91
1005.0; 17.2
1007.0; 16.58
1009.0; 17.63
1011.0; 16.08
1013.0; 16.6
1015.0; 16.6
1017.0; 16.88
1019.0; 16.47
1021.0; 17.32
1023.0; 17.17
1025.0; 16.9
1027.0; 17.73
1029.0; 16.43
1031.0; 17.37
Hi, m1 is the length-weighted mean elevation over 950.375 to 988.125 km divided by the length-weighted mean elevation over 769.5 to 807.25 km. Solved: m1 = 1.05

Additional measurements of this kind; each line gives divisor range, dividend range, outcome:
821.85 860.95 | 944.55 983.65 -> 1.02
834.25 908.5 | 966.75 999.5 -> 1.04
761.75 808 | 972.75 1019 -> 1.06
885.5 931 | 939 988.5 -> 1.04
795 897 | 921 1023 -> 1.03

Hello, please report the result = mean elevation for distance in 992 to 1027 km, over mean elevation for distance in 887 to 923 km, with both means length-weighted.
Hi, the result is 1.1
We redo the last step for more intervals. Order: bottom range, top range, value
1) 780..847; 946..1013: 1.04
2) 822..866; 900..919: 0.98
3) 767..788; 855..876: 1.03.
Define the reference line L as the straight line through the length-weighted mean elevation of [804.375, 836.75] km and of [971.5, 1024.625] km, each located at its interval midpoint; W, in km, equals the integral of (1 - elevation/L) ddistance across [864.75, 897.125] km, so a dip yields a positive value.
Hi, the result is 0.4 km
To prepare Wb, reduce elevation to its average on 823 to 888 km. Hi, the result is 16.3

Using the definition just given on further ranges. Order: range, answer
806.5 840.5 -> 16.2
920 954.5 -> 16.4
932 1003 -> 16.7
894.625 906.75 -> 16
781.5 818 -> 15.9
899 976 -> 16.3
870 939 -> 16.2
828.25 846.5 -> 16.3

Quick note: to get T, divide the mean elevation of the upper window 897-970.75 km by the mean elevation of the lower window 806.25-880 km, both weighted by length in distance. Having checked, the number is 1.0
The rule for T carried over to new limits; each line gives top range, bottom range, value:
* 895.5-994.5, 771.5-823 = 1.03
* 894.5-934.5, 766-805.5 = 1.01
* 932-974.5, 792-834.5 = 1.03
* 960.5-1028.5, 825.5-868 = 1.03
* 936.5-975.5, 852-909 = 1.02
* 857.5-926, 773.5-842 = 1.01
